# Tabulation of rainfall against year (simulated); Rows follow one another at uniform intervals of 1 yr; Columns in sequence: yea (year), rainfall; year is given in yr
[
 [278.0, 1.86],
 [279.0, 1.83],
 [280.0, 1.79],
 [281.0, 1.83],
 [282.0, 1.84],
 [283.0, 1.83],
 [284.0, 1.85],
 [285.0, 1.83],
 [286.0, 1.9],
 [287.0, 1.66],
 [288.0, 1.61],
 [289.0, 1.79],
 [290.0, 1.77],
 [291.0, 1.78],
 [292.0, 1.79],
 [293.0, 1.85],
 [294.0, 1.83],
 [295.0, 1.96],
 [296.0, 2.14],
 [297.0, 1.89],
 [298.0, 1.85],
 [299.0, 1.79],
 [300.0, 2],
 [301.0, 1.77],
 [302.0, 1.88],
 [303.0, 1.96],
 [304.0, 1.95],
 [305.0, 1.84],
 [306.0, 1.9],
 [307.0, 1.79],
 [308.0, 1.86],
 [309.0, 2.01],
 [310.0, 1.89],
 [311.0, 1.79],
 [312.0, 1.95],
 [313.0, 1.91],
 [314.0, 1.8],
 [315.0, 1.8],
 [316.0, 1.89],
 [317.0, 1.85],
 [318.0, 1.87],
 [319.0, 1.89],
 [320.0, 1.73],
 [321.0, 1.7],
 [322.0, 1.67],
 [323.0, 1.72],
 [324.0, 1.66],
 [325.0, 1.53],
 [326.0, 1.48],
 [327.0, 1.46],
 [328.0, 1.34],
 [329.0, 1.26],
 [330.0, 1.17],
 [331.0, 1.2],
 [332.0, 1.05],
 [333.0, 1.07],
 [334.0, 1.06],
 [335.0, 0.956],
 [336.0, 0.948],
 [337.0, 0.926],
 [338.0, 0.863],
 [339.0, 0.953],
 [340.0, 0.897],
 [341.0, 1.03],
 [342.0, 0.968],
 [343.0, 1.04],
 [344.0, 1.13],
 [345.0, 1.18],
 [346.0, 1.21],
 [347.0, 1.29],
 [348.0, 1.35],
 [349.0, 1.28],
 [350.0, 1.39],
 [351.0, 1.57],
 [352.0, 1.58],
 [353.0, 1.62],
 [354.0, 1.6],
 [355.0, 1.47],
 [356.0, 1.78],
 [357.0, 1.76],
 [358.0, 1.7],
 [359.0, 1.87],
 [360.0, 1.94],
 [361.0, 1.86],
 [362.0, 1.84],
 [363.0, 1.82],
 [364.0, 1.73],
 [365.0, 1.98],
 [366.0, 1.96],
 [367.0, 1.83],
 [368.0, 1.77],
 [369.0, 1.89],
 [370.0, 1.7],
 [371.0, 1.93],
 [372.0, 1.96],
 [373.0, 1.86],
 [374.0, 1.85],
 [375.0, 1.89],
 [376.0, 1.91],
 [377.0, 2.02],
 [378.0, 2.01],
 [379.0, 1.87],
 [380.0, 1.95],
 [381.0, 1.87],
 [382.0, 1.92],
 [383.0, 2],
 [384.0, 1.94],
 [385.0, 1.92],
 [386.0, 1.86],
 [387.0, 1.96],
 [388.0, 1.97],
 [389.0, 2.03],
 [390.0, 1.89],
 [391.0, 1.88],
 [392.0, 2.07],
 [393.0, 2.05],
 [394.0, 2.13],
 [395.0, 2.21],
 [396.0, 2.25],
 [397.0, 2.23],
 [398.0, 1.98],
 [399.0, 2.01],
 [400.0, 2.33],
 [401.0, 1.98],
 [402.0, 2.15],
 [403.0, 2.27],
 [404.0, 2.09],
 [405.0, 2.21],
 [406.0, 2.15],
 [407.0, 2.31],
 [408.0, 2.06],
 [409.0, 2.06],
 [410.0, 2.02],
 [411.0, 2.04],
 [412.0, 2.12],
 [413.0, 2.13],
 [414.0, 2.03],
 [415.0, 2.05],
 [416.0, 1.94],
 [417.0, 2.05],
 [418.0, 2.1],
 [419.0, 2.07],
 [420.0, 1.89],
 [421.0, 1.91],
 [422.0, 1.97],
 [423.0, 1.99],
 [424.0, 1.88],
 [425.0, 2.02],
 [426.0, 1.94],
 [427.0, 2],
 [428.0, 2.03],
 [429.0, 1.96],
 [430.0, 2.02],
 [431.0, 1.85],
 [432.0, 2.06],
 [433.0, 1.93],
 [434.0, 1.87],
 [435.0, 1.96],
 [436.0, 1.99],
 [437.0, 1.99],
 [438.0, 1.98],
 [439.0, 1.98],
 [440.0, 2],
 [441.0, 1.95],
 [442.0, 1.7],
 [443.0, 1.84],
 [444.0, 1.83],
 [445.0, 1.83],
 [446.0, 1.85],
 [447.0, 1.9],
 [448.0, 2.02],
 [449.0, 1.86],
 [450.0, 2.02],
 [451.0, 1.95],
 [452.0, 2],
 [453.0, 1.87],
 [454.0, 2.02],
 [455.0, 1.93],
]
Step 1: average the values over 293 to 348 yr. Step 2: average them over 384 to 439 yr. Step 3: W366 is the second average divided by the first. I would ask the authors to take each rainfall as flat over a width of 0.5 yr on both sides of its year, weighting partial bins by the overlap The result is 1.31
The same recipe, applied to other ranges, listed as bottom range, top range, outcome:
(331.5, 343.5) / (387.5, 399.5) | 2.10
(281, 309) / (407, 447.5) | 1.07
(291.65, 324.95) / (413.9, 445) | 1.06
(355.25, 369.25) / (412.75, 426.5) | 1.09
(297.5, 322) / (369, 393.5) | 1.04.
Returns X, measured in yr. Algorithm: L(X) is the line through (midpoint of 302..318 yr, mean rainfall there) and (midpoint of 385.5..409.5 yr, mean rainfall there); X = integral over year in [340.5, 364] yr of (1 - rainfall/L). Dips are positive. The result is 5.8 yr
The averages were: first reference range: 1.88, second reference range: 2.09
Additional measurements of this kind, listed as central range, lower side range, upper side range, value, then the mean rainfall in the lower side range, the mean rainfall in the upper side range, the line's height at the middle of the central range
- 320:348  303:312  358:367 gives 9.7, 1.89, 1.86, 1.88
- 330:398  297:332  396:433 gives 9.1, 1.73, 2.05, 1.89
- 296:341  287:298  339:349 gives -2.8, 1.83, 1.12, 1.47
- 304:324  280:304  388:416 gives 0.6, 1.84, 2.1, 1.89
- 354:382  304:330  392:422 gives 1.3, 1.74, 2.09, 1.94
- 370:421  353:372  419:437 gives -3.9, 1.8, 1.96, 1.88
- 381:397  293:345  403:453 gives -1.5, 1.57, 1.99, 1.84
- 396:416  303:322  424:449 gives -2.1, 1.85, 1.93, 1.92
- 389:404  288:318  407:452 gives -1.2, 1.87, 1.97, 1.95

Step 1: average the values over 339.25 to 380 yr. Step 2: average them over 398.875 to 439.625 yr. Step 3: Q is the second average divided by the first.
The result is 1.2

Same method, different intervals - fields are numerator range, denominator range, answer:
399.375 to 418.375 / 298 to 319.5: 1.12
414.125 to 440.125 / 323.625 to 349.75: 1.70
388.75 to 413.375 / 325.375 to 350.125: 1.85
